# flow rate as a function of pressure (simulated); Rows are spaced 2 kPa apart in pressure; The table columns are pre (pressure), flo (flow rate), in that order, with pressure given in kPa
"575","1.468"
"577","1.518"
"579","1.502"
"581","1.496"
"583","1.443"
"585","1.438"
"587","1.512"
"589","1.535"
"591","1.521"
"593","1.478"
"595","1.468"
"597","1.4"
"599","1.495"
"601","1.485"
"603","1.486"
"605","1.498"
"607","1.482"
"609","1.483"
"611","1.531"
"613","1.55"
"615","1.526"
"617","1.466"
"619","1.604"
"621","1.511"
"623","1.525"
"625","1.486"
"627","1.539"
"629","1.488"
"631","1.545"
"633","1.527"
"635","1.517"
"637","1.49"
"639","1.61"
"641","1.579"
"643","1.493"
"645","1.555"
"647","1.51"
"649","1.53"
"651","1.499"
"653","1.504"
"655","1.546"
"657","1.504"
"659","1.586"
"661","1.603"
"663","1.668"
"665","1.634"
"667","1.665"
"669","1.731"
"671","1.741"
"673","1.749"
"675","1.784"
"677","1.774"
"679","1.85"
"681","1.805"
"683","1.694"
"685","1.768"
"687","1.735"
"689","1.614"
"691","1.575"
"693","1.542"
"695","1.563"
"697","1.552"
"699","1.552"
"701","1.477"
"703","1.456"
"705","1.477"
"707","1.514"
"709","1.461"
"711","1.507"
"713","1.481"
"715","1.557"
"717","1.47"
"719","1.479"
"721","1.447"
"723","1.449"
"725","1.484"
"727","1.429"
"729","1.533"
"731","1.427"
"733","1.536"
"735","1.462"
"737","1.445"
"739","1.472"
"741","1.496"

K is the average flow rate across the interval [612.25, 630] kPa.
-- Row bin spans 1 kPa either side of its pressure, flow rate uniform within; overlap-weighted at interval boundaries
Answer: 1.52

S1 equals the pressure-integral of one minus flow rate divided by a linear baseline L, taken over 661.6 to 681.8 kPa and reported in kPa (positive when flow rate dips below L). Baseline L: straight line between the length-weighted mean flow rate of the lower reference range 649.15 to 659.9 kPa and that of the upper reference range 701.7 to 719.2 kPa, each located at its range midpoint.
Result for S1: -2.95 kPa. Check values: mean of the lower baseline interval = 1.53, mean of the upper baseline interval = 1.49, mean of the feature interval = 1.74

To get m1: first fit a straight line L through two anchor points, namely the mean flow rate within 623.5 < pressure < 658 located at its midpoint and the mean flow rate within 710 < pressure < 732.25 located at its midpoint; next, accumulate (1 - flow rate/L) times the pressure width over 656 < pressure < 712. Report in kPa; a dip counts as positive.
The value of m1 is -4.8 kPa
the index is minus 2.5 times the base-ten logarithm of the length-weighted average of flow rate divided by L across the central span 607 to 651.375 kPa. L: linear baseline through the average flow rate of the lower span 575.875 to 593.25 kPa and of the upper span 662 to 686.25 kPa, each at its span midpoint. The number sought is 0.06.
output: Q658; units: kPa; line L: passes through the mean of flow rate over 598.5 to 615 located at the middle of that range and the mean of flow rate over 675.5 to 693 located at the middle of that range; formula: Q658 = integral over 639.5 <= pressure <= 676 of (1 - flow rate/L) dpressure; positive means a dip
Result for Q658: 0.9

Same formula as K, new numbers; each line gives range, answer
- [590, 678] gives 1.55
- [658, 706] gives 1.65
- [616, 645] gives 1.53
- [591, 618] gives 1.49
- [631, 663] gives 1.54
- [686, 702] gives 1.58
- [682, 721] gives 1.55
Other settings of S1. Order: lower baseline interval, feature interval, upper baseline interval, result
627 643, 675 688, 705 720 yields -2.3 kPa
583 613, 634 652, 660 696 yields 0.8 kPa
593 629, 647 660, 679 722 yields 0.0 kPa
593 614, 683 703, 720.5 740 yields -1.6 kPa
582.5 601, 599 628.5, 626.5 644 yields -0.1 kPa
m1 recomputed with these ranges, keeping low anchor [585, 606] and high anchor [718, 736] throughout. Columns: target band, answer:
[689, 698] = -0.5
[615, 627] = -0.3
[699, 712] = -0.1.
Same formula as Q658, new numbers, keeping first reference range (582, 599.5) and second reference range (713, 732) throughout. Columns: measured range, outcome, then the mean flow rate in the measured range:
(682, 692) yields -1.37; 1.68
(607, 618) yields -0.24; 1.51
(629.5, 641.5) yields -0.53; 1.54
